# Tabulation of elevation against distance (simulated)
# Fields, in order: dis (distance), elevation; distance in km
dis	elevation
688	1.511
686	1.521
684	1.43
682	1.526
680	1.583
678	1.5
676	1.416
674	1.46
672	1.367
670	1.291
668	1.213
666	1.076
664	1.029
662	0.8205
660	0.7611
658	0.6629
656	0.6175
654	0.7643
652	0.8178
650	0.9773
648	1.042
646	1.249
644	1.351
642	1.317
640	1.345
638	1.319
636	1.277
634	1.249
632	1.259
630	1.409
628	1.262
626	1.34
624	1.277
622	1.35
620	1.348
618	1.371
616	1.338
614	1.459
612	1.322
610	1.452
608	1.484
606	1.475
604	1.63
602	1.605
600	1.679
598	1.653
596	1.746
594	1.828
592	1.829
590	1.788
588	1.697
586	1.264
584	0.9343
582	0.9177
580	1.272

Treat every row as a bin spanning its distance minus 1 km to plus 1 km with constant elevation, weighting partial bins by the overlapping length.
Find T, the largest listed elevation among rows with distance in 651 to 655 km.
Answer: 0.8178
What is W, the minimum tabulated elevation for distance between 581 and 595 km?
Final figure 0.9177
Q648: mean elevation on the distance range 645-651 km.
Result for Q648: 1.09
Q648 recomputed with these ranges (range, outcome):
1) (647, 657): 0.844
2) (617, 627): 1.34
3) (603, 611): 1.51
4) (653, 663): 0.725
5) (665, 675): 1.28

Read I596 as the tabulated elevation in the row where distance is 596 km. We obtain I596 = 1.746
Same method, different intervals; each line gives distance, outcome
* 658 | 0.6629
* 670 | 1.291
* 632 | 1.259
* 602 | 1.605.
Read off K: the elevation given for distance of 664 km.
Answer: 1.029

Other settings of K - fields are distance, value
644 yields 1.351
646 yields 1.249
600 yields 1.679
